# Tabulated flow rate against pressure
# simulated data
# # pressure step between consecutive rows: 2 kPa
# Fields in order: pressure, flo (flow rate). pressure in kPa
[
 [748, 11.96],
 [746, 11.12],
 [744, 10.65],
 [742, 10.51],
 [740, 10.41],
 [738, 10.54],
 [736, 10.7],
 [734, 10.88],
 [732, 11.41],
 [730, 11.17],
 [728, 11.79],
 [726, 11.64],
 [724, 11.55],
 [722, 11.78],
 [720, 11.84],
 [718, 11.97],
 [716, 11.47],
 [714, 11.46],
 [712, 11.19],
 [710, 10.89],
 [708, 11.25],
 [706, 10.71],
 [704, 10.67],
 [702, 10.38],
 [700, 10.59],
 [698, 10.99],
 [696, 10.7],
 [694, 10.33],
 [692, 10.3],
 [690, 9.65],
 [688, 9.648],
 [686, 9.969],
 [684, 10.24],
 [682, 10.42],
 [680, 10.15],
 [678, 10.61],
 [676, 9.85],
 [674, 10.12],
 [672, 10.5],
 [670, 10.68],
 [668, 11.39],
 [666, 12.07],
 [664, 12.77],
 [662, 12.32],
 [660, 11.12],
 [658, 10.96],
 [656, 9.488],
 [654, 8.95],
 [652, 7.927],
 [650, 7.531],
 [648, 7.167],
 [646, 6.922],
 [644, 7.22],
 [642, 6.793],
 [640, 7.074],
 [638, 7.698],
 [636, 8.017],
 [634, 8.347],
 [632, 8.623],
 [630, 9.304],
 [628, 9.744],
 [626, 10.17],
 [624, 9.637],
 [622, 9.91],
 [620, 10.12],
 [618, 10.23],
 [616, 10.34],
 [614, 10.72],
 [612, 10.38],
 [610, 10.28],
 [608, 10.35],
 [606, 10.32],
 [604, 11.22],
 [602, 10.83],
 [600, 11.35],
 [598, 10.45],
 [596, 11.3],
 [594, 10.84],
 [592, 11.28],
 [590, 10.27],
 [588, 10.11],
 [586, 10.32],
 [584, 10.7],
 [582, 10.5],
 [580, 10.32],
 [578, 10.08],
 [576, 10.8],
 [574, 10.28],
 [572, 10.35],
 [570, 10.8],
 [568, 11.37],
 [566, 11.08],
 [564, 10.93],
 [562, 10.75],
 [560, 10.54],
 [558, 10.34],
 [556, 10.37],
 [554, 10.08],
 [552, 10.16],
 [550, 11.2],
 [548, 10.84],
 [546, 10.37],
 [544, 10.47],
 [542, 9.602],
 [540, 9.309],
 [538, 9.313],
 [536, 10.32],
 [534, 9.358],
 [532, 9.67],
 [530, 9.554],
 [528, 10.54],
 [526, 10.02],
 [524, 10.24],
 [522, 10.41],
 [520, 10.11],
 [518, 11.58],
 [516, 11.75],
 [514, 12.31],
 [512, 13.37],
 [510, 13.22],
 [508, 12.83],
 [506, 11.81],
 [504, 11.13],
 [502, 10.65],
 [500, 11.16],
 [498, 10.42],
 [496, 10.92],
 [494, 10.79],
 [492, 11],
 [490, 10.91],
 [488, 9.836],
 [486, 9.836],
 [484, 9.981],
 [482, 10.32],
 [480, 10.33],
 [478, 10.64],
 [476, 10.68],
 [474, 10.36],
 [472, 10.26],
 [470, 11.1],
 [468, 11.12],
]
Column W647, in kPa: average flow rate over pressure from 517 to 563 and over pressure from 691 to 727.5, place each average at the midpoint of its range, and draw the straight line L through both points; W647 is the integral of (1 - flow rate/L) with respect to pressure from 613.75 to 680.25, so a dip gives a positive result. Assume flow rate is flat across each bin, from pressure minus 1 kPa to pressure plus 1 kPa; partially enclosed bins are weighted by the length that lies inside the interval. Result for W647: 7.8 kPa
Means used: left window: 10.2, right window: 11.1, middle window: 9.52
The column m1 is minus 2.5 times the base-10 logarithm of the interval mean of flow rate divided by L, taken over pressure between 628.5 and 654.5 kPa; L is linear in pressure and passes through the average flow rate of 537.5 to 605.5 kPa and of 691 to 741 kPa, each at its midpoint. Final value 0.35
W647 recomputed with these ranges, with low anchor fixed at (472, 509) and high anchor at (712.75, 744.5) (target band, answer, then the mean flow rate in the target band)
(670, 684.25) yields 1.1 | 10.3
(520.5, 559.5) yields 2.6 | 10.1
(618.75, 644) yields 5.3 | 8.74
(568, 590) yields 0.9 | 10.5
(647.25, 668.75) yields 1.8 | 10.2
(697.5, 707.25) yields 0.5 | 10.7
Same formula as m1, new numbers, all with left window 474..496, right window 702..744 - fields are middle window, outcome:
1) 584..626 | 0.030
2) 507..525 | -0.119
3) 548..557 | 0.016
